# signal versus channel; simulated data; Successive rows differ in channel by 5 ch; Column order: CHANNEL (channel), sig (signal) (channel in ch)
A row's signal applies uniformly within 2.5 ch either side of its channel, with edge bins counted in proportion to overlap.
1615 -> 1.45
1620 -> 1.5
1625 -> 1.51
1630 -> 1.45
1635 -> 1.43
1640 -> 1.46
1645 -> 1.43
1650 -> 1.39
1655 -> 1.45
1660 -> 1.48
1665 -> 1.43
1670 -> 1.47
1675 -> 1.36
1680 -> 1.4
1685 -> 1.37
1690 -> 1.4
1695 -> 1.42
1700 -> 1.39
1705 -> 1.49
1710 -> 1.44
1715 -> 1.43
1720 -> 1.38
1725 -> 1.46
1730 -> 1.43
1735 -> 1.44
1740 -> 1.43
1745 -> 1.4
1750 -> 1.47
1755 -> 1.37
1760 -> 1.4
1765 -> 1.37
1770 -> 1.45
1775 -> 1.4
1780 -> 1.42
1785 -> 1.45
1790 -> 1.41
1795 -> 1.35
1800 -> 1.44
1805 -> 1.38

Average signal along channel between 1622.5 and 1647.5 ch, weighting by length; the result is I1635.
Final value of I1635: 1.46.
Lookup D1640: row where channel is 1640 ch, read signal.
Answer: 1.46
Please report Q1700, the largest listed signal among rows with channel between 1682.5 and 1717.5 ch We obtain 1.49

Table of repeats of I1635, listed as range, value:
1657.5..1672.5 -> 1.46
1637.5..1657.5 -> 1.43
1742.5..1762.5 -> 1.41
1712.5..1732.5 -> 1.43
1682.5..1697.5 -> 1.4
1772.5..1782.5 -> 1.41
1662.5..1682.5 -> 1.42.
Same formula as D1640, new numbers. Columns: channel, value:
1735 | 1.44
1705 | 1.49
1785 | 1.45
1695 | 1.42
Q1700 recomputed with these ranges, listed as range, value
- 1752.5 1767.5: 1.4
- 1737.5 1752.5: 1.47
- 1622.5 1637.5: 1.51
